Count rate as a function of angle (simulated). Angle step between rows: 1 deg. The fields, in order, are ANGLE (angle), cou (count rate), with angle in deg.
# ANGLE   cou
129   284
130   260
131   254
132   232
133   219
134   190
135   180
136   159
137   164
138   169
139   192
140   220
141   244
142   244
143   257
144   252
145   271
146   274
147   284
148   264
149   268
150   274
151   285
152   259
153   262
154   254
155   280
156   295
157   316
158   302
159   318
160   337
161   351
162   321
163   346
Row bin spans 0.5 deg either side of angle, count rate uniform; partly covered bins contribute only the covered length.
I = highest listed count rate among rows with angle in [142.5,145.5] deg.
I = 271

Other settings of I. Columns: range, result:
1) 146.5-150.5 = 284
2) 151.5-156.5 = 295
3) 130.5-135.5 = 254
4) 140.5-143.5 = 257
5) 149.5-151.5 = 285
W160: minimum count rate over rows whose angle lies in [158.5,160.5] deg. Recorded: 318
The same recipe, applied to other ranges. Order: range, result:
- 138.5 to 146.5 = 192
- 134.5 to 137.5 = 159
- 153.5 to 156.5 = 254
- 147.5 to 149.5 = 264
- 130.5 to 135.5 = 180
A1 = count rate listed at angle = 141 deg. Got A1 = 244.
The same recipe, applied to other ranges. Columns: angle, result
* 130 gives 260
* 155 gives 280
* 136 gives 159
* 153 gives 262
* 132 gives 232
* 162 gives 321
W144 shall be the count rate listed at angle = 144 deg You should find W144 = 252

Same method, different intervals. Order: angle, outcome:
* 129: 284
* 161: 351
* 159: 318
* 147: 284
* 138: 169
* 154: 254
